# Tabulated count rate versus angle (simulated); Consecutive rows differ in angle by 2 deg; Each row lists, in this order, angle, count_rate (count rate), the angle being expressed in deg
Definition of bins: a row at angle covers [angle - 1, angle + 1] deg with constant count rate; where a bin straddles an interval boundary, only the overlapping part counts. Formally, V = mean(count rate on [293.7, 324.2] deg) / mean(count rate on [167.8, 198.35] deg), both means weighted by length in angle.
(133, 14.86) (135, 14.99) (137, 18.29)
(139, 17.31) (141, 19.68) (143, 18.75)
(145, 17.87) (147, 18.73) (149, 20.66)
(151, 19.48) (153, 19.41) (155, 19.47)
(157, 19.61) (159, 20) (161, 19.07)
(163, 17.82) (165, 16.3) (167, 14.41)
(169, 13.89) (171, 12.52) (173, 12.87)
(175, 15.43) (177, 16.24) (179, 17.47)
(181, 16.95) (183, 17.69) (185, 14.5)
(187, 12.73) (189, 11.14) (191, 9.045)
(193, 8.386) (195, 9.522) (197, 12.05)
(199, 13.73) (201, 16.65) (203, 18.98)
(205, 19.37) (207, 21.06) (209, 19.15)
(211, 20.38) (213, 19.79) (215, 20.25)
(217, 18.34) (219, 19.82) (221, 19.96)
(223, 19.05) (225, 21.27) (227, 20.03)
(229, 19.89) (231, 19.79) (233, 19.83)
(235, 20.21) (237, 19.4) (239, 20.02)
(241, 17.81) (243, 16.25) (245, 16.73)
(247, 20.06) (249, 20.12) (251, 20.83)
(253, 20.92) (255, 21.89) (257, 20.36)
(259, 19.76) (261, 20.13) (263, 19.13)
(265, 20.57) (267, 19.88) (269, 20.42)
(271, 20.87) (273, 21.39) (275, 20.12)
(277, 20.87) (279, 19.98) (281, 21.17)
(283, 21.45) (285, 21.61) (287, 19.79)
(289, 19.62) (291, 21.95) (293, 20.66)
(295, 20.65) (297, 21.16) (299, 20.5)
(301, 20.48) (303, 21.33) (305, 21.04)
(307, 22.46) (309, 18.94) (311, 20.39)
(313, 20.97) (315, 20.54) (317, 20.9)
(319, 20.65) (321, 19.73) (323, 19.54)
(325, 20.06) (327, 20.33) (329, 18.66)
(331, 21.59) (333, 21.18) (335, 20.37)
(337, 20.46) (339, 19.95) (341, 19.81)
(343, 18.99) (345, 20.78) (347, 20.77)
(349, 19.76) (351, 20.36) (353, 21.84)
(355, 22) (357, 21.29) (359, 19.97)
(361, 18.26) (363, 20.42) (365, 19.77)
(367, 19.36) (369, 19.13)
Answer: 1.54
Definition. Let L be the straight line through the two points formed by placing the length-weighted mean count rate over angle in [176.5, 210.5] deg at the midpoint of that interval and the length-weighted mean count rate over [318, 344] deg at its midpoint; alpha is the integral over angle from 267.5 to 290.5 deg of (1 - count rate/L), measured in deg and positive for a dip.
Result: -3.1 deg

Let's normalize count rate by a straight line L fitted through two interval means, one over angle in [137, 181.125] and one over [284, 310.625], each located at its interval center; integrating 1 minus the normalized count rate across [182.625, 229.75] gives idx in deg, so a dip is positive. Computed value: 4.81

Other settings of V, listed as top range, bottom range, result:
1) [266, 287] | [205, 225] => 1.05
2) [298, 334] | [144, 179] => 1.19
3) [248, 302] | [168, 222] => 1.30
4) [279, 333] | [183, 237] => 1.20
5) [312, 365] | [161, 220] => 1.29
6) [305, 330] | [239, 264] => 1.04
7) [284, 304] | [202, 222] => 1.05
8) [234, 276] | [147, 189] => 1.19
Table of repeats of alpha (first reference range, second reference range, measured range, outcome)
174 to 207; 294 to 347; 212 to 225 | -3.1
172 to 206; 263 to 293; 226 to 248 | -1.8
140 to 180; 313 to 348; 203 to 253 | -2.6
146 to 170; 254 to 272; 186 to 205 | 6.2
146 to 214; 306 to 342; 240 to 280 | -2.9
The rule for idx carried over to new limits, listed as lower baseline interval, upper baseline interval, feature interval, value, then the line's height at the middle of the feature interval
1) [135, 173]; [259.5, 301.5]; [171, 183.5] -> 1.72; 18.3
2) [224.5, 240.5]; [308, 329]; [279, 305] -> -0.99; 20.1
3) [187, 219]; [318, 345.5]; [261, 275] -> -1.79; 18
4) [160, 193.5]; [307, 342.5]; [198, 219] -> -3.98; 15.8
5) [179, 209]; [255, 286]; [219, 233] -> -2.32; 17.1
